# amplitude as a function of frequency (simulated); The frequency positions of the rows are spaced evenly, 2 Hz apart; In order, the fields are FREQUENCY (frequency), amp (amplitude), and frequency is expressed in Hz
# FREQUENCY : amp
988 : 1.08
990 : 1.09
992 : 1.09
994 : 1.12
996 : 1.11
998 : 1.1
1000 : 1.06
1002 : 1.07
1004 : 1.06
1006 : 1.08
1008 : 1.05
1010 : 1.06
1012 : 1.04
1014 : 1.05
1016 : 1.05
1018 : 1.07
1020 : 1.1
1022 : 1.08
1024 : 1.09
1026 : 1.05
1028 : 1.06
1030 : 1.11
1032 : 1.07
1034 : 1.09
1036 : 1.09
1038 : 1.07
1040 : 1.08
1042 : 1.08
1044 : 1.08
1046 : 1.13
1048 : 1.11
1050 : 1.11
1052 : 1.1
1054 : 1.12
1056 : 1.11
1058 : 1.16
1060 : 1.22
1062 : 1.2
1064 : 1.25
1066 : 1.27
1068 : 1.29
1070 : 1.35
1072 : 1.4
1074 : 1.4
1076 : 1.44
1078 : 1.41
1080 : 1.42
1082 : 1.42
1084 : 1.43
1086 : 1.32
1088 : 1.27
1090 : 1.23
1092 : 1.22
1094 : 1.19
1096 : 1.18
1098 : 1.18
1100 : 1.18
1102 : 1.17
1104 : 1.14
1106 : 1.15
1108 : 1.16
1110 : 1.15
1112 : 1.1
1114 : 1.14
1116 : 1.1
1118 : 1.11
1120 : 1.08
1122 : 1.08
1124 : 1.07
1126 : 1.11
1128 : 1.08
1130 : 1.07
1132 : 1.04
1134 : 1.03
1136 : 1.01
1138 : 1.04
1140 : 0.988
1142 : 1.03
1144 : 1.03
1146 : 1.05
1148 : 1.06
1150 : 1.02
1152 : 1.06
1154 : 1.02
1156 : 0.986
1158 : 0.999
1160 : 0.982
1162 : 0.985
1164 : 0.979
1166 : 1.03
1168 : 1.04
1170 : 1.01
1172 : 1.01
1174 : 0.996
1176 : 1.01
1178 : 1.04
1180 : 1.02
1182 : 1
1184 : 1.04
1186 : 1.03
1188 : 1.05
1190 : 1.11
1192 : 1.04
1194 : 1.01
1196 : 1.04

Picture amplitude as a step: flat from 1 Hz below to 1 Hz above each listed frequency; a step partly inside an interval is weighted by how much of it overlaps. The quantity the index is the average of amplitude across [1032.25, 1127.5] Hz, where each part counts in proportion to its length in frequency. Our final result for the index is 1.19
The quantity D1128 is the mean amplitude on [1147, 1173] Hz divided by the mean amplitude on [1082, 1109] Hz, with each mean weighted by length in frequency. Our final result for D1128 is 0.8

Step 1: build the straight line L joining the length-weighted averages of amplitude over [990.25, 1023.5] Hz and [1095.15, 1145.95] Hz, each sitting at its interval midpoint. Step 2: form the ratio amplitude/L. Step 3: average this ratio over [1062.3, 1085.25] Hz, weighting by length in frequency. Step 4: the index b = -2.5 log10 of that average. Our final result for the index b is -0.25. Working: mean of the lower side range 1.07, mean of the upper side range 1.1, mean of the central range 1.37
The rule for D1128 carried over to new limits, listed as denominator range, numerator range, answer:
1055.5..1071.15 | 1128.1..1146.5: 0.84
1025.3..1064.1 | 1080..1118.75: 1.09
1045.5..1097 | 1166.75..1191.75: 0.82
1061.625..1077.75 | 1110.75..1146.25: 0.80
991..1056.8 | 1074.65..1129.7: 1.11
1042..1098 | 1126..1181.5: 0.82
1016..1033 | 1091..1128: 1.06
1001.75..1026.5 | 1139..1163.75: 0.95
